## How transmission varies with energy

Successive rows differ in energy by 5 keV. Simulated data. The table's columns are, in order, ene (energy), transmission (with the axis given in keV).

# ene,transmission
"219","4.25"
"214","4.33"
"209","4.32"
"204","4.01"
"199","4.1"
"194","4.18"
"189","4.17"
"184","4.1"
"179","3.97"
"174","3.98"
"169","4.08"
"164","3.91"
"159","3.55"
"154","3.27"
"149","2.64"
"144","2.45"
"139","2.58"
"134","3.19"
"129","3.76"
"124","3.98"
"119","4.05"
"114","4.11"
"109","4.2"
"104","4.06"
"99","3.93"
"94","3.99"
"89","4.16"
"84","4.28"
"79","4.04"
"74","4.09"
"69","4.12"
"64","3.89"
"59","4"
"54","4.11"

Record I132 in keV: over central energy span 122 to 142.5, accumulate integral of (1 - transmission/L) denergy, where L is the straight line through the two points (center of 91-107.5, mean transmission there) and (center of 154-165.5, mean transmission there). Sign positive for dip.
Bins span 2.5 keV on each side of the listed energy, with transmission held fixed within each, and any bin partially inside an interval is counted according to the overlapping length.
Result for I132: 2.6 keV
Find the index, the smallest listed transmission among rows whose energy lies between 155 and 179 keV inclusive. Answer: 3.55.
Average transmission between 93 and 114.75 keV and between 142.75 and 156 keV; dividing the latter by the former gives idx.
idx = 0.69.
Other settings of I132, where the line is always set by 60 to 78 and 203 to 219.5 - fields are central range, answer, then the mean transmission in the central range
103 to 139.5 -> 2.81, 3.79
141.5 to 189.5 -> 6.78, 3.59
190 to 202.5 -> 0.26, 4.13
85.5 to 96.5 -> -0.08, 4.09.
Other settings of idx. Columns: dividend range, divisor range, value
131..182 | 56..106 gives 0.83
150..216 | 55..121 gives 0.97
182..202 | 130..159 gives 1.41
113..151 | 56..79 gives 0.83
